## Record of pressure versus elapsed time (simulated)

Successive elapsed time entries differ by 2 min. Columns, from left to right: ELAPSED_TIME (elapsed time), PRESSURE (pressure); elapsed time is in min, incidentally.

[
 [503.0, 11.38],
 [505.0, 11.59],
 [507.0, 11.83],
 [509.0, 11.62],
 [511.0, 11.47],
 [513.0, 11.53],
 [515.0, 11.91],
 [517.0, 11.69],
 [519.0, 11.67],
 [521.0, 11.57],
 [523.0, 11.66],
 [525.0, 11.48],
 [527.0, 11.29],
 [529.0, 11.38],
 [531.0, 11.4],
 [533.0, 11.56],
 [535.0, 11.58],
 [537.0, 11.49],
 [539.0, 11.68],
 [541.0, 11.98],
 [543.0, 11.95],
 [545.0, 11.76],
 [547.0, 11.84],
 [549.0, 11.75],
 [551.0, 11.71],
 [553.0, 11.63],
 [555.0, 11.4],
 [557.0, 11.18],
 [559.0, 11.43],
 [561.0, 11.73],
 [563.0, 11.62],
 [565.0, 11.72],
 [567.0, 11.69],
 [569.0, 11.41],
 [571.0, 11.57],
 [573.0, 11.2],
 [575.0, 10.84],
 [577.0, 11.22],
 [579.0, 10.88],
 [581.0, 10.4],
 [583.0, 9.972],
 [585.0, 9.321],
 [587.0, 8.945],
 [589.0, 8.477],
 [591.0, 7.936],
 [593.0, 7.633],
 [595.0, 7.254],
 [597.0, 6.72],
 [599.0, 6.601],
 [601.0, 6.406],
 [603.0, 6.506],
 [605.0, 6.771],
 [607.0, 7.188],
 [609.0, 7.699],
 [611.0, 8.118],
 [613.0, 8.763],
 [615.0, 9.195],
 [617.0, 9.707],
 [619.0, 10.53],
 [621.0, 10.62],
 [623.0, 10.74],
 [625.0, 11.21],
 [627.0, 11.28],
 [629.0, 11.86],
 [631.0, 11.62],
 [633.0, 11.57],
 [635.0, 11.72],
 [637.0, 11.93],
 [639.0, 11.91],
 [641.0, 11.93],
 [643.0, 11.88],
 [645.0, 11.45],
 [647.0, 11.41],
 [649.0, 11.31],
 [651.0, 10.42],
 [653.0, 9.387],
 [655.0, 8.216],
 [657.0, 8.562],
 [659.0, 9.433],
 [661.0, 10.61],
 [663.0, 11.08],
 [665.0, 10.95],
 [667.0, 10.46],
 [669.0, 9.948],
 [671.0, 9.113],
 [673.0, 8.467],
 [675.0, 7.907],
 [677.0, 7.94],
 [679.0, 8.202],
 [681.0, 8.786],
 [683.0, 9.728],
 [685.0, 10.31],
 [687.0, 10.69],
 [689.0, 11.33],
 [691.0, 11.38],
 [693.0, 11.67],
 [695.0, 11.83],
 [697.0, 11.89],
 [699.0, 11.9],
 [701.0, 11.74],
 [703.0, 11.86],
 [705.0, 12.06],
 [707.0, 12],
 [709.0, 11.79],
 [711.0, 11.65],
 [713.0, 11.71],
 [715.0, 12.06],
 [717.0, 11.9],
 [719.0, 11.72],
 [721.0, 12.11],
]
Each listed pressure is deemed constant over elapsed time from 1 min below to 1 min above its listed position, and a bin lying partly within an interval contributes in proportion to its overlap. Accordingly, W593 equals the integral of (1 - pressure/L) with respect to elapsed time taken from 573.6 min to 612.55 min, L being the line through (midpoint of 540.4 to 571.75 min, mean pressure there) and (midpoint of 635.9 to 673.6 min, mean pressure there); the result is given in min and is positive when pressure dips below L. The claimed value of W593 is 9.81 min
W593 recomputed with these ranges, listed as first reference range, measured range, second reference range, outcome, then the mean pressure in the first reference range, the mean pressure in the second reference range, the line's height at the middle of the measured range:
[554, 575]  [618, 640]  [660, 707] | -0.9 min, 11.5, 10.5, 10.9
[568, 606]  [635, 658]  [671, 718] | -2.0 min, 8.95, 10.8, 9.96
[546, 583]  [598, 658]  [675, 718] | 7.0 min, 11.4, 11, 11.2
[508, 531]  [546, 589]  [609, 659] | 0.4 min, 11.6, 10.6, 11.1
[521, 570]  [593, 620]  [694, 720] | 9.0 min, 11.6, 11.9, 11.7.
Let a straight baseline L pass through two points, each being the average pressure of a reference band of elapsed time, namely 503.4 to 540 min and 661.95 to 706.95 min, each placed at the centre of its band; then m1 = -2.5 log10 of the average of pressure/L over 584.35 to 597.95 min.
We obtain 0.35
